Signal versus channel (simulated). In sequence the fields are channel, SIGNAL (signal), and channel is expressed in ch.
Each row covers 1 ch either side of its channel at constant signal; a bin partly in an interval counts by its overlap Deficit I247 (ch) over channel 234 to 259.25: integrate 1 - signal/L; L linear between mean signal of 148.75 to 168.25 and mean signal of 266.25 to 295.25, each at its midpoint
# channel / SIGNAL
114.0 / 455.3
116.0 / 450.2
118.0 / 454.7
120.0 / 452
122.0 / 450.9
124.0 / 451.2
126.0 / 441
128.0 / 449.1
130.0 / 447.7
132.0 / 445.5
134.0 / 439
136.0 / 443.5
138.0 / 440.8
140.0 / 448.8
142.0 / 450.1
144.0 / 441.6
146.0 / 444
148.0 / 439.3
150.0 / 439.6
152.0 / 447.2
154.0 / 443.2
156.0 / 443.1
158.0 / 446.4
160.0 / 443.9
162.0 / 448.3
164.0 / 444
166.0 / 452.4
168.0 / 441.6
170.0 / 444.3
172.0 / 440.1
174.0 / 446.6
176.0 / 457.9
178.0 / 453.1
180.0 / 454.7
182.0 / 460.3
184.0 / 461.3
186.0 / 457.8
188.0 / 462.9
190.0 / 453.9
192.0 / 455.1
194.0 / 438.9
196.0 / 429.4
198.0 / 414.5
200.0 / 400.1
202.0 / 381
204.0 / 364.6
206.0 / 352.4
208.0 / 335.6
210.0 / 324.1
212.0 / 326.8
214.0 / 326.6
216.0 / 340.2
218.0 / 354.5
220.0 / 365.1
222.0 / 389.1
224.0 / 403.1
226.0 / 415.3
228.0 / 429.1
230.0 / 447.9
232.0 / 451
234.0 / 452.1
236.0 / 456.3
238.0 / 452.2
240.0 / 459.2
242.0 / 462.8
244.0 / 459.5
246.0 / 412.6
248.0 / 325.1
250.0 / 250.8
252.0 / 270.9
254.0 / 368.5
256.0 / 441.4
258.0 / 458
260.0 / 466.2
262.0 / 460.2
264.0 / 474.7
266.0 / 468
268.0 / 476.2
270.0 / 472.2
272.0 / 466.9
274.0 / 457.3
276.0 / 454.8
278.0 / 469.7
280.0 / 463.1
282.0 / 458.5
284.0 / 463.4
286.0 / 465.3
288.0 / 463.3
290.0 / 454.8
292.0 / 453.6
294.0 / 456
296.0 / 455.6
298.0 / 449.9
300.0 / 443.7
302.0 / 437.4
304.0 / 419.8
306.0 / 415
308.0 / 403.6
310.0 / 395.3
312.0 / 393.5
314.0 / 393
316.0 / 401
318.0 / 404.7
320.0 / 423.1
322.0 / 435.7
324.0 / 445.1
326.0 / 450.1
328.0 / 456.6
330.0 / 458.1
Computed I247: 3.0 ch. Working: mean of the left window 445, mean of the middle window 404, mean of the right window 463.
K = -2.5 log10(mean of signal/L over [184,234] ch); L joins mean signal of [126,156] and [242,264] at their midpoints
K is 0.046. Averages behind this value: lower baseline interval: 444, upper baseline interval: 398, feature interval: 399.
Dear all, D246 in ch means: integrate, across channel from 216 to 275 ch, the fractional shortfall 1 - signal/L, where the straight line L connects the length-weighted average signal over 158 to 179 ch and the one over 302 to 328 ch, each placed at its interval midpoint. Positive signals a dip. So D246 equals 1.3 ch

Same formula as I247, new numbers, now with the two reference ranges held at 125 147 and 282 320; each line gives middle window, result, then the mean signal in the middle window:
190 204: 0.7 ch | 418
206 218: 2.9 ch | 334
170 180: -0.2 ch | 449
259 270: -0.9 ch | 469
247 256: 2.4 ch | 319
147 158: 0.0 ch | 443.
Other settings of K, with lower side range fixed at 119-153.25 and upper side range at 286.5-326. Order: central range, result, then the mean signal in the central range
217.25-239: 0.04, 420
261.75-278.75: -0.08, 467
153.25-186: -0.02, 449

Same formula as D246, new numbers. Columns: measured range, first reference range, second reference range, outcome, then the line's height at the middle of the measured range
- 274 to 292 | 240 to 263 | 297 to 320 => -2.3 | 408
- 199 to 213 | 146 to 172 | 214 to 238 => 2.1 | 419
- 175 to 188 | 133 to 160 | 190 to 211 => -1.5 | 411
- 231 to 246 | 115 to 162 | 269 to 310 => -0.2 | 448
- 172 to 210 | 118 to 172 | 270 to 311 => 1.9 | 446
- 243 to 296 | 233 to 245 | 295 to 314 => 0.5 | 441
